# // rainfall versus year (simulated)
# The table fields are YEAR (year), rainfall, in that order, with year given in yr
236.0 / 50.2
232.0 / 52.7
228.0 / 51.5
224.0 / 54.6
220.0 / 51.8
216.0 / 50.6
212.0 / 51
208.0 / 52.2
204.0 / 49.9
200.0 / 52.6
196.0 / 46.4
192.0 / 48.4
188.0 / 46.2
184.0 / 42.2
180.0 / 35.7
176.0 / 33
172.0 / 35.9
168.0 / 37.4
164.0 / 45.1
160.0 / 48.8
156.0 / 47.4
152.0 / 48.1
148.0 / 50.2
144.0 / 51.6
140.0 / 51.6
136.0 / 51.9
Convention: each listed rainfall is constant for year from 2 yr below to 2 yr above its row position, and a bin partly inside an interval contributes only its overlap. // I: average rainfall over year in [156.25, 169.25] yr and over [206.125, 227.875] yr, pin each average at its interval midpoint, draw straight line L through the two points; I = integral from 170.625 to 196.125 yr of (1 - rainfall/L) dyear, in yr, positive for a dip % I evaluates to 3.59 yr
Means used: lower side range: 44.6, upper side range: 52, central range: 40.9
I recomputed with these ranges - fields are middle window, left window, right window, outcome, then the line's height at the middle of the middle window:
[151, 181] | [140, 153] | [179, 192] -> 3.5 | 46.6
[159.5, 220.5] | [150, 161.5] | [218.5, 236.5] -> 6.0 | 50.1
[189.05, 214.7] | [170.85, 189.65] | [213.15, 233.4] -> -2.6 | 45.4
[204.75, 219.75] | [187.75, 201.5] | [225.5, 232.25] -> -0.2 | 50.4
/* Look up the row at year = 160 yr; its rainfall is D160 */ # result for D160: 48.8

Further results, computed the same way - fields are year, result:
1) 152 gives 48.1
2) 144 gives 51.6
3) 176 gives 33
